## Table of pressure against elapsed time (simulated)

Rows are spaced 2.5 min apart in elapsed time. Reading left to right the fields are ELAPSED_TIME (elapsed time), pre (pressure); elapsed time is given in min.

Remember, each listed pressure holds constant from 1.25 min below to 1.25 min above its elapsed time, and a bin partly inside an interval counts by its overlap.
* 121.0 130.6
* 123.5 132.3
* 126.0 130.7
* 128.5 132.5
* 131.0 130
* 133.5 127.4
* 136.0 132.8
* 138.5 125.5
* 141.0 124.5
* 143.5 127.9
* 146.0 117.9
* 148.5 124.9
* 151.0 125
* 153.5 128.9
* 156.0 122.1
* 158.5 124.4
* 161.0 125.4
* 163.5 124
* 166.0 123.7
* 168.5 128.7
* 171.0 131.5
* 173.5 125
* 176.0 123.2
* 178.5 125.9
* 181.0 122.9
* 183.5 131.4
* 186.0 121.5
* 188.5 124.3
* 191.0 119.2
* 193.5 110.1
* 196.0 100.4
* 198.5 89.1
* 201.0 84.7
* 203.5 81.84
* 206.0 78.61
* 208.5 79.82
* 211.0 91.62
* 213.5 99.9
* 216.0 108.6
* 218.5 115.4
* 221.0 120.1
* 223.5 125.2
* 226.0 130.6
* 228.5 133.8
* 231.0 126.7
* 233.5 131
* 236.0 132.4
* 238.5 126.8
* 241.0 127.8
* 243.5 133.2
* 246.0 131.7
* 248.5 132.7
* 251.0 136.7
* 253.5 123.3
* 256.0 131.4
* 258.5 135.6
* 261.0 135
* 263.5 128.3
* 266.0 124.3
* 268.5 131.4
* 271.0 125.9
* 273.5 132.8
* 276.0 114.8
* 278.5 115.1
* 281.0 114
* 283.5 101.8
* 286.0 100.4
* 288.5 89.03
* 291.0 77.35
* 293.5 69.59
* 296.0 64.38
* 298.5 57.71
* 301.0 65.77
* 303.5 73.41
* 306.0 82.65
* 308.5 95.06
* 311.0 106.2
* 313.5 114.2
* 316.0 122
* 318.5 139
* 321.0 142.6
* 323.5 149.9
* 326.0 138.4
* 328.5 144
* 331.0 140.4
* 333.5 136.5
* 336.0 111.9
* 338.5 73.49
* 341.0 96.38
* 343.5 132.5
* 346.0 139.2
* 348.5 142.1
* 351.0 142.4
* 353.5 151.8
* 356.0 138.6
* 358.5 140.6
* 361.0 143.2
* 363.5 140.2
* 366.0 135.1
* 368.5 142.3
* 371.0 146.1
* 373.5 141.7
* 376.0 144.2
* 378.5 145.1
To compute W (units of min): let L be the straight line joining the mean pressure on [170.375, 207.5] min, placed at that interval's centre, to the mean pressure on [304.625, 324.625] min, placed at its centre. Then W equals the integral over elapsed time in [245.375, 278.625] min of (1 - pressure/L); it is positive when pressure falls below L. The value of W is -3.94 min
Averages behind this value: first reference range 111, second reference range 118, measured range 129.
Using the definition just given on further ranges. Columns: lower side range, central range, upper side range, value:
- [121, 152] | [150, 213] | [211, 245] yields 5.99 min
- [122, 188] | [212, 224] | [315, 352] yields 1.42 min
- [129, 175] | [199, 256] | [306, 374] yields 5.30 min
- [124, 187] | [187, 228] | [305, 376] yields 7.42 min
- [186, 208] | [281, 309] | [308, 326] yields 9.31 min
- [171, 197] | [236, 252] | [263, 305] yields -3.56 min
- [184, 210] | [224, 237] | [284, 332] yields -3.81 min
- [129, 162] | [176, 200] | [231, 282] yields 2.03 min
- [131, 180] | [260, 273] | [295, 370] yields -0.71 min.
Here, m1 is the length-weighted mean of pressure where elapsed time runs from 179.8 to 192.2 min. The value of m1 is 124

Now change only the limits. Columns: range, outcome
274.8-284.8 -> 111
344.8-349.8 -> 141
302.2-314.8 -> 94.3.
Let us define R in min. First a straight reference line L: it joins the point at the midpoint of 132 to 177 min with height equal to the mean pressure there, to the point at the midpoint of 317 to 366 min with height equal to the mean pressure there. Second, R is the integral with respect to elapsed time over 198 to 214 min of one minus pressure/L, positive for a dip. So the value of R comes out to 5.3 min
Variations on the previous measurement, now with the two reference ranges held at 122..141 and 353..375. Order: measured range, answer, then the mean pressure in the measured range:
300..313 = 4.89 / 86.7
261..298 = 8.36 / 106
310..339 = 2.43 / 128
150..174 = 1.00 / 126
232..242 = 0.43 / 129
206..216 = 3.19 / 91.2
